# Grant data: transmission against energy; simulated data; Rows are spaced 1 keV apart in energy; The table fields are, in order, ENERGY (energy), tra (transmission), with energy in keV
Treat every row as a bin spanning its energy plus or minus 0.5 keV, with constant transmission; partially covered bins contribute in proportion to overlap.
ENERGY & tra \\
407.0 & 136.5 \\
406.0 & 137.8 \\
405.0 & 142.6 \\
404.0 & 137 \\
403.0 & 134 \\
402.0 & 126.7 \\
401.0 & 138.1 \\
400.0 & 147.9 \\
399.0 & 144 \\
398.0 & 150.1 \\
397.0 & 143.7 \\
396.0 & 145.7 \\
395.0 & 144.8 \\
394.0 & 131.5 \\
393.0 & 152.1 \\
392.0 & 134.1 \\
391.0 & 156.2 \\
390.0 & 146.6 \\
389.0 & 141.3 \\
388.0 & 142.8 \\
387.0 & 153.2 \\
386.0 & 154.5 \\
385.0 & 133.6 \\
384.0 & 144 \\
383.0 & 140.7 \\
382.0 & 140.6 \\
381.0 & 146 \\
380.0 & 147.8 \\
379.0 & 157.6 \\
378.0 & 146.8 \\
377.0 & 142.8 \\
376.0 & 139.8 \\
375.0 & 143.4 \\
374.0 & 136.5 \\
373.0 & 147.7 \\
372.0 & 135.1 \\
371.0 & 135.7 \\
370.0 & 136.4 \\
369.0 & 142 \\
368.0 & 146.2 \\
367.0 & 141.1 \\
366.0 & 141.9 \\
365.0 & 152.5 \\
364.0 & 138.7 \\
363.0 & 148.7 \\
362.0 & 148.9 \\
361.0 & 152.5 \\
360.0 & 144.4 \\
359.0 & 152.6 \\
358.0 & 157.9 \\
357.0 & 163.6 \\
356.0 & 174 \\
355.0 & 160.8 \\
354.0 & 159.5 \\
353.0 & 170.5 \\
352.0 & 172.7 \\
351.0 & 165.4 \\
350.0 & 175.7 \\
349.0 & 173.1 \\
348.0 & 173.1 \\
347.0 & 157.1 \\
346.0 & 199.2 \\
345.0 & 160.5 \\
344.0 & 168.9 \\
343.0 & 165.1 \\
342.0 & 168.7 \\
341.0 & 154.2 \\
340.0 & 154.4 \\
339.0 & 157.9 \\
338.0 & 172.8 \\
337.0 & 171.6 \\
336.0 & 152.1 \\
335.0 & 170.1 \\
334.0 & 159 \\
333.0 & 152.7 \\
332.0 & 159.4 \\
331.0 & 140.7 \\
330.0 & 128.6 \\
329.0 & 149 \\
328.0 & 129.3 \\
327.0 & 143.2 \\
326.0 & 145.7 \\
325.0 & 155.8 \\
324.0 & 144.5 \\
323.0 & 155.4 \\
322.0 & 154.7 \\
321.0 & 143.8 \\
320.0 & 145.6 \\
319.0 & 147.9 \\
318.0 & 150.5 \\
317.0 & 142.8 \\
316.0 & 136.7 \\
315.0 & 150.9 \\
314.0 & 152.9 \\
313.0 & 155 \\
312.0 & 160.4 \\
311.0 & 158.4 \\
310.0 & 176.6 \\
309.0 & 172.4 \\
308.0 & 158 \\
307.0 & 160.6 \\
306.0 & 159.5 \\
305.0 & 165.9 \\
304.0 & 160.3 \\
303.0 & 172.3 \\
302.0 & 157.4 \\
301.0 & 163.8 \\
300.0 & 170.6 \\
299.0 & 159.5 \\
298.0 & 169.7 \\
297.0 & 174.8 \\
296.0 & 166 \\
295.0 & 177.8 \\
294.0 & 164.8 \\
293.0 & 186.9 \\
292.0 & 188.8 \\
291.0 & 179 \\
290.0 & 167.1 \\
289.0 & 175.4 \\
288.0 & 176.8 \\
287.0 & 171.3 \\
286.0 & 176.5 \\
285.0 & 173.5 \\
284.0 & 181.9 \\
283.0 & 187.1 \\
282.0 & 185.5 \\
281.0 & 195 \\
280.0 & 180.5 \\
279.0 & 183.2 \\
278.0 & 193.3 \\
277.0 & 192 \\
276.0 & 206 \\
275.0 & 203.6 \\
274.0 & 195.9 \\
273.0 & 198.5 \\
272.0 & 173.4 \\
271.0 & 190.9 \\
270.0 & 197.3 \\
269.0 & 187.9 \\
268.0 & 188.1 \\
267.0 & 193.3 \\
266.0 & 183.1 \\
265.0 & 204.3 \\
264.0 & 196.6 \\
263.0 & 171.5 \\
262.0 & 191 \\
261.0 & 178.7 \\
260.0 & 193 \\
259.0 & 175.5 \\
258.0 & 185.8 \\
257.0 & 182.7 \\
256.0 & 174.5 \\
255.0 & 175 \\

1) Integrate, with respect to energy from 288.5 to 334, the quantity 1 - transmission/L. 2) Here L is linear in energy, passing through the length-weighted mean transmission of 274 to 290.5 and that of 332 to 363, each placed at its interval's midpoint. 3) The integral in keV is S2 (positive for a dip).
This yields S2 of 4.38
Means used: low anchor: 185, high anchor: 163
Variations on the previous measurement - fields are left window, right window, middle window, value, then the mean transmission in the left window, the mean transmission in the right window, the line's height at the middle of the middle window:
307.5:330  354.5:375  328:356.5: -2.54 keV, 151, 148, 149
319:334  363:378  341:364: -3.13 keV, 147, 142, 144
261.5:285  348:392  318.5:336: 1.99 keV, 190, 150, 168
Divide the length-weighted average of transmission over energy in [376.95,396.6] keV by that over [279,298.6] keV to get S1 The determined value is 0.82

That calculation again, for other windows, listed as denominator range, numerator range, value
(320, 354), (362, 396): 0.91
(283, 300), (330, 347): 0.93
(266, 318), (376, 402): 0.83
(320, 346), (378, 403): 0.93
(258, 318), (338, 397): 0.86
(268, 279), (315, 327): 0.76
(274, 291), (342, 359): 0.91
